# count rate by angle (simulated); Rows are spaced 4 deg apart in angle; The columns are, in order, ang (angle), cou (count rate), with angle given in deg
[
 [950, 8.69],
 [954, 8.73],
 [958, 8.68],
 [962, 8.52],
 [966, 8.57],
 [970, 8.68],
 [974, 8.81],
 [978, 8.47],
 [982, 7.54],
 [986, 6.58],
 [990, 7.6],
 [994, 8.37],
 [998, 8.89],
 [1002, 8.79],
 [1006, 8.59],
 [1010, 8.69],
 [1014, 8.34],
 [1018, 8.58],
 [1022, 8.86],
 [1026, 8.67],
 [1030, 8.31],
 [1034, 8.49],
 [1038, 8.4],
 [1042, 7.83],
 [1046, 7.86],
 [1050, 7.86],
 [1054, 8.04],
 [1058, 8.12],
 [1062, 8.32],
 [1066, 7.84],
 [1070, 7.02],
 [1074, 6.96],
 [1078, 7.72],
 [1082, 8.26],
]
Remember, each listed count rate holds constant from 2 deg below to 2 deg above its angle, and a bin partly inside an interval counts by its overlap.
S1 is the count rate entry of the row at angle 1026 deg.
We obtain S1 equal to 8.67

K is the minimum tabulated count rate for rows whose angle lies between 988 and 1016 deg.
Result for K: 7.6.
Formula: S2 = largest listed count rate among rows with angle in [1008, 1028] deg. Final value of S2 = 8.86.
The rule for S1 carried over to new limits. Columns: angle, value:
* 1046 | 7.86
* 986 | 6.58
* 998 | 8.89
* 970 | 8.68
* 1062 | 8.32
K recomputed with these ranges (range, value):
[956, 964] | 8.52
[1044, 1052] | 7.86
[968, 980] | 8.47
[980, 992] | 6.58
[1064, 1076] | 6.96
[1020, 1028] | 8.67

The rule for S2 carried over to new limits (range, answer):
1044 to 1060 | 8.12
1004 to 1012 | 8.69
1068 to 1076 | 7.02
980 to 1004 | 8.89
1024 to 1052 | 8.67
